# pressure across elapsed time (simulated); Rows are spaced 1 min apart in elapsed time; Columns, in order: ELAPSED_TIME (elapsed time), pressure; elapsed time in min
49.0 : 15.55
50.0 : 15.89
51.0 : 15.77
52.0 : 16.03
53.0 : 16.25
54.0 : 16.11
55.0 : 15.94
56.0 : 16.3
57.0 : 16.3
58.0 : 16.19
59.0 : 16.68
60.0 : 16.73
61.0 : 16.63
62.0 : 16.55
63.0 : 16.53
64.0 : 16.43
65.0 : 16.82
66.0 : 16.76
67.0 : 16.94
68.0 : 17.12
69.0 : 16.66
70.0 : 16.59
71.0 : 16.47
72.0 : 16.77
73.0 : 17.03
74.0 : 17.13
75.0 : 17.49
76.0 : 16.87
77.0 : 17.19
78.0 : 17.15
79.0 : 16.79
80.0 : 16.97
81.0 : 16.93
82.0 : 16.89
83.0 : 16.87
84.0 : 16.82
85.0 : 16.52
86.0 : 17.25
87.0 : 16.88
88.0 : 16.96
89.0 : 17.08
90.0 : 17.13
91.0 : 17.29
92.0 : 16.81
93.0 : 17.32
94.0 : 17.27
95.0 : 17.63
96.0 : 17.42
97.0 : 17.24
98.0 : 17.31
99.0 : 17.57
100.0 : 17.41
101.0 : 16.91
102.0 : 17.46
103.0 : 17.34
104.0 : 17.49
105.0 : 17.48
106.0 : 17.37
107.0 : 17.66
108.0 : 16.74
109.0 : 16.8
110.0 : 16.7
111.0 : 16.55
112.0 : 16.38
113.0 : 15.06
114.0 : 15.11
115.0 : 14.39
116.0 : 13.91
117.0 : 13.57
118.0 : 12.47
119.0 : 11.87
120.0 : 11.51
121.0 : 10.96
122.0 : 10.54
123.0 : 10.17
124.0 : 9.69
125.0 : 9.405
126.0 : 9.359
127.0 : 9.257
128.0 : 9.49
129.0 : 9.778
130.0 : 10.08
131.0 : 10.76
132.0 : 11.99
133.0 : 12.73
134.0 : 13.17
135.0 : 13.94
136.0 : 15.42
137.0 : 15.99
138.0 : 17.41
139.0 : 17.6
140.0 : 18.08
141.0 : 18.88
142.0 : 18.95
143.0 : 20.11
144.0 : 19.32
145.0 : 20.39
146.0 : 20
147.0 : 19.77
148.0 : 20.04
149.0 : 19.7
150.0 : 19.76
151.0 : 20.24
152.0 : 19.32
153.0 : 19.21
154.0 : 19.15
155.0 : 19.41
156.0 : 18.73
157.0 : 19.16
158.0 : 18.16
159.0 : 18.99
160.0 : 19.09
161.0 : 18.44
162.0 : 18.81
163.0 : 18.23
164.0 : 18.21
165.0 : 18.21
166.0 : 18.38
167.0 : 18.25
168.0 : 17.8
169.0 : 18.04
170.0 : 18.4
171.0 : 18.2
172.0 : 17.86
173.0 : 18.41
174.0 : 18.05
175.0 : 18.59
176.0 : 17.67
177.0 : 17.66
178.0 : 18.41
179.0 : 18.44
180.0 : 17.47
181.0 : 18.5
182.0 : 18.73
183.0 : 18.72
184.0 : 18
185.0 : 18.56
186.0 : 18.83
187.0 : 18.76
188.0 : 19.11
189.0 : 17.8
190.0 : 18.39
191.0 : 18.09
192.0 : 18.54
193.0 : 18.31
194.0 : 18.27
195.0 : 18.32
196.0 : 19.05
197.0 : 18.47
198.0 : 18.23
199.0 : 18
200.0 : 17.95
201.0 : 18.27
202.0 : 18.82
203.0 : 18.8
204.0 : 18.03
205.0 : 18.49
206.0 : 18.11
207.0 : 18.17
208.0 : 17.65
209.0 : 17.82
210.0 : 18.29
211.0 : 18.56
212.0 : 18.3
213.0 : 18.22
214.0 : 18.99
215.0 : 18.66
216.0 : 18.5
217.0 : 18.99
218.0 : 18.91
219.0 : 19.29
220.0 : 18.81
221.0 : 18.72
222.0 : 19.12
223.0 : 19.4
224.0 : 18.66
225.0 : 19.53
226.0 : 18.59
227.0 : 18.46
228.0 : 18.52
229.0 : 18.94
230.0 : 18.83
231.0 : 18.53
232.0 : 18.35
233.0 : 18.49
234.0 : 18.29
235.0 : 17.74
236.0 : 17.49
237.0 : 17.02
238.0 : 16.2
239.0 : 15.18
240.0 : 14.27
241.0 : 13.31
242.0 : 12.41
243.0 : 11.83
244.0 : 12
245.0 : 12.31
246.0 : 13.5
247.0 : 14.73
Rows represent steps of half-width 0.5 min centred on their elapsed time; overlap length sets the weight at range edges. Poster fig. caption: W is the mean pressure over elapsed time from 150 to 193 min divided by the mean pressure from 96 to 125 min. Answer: 1.2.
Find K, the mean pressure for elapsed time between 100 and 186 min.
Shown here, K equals 16.5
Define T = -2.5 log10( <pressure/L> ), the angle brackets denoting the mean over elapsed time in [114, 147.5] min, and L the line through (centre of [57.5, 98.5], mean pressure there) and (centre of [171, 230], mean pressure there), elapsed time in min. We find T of 0.25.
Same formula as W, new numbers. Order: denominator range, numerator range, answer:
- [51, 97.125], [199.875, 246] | 1.04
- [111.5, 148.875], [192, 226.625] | 1.30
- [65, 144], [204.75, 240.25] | 1.17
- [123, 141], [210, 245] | 1.38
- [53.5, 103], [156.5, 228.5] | 1.09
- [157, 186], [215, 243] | 0.97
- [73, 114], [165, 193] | 1.07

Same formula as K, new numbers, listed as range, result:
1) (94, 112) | 17.2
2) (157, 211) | 18.3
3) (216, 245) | 17.3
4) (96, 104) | 17.3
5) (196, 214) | 18.3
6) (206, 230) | 18.6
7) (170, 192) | 18.3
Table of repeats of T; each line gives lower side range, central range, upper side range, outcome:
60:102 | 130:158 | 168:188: 0.014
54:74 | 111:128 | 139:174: 0.424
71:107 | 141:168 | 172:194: -0.068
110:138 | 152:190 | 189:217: -0.159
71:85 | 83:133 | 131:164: 0.173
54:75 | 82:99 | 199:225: -0.009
